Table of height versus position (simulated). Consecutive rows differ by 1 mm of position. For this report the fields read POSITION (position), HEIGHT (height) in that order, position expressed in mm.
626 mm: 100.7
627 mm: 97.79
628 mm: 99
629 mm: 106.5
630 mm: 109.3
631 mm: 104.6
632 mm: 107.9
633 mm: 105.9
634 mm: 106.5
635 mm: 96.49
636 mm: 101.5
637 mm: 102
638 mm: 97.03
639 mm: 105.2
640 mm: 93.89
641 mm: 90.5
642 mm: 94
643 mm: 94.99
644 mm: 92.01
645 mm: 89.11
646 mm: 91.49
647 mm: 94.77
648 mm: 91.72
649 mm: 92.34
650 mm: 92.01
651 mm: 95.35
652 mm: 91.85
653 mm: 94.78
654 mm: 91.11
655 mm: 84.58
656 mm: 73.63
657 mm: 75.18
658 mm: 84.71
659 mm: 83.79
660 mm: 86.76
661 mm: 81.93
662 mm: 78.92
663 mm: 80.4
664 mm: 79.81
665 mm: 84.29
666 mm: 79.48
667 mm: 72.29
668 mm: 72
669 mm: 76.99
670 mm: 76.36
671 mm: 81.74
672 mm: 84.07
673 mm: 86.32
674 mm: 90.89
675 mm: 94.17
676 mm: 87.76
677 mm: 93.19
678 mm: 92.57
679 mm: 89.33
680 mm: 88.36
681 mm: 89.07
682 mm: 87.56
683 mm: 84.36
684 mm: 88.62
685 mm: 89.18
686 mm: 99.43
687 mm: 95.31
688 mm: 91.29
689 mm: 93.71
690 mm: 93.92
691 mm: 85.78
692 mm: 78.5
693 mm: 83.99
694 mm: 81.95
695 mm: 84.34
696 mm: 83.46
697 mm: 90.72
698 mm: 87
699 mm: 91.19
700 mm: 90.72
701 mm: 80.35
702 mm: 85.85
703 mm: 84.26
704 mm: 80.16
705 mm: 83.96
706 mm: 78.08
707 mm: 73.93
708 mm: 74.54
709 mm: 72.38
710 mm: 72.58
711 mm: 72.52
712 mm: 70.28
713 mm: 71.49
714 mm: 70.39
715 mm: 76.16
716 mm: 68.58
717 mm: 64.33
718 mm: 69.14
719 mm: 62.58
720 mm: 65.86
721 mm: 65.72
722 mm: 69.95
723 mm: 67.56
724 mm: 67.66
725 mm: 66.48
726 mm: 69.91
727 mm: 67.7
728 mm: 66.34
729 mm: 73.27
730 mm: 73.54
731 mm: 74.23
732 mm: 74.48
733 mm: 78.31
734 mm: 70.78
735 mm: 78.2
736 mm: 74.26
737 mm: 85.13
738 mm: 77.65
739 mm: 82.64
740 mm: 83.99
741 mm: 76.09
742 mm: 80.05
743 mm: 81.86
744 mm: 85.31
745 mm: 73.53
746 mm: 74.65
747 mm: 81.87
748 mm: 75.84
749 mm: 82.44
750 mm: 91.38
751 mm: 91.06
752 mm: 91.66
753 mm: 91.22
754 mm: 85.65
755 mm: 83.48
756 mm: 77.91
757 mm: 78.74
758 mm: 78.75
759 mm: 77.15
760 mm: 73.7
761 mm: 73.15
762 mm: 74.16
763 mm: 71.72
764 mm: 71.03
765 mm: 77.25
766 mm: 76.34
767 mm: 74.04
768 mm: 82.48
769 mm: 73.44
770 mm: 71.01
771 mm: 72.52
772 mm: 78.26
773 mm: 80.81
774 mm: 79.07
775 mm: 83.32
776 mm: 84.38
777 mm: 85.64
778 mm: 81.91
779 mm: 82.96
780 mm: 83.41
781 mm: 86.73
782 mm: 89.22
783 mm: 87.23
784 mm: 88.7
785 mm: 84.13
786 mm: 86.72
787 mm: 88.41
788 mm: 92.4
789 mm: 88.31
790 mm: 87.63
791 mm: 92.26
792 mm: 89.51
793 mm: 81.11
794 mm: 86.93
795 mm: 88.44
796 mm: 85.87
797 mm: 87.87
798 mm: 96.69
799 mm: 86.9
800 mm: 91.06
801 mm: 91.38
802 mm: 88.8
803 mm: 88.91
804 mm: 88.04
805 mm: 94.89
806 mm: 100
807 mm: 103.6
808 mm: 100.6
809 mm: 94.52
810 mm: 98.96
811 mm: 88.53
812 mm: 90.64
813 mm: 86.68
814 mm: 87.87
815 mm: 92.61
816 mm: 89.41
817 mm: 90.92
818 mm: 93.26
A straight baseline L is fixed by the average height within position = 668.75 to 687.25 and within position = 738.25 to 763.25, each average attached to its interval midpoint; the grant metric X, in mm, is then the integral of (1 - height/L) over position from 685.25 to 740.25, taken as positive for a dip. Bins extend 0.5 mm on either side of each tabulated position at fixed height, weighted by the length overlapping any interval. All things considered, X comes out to 4.5 mm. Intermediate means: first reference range 88.2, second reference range 80.8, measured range 77.8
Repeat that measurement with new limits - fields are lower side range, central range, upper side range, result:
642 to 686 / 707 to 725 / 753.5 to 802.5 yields 3.2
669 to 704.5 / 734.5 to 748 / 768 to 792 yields 0.9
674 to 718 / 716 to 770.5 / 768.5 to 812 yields 6.1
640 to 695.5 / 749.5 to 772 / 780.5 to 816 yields 2.6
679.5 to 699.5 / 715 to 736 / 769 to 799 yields 4.1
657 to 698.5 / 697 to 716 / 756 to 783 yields 1.1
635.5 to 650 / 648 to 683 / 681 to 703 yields 2.5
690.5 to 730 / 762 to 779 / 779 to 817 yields 1.6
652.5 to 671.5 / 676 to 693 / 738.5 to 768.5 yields -1.9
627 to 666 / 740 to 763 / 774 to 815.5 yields 2.4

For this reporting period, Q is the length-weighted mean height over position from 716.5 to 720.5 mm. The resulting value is 65.5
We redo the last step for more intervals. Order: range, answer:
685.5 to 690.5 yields 94.7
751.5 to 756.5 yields 86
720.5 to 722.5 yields 67.8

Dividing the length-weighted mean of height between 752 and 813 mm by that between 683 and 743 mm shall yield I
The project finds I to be 1.1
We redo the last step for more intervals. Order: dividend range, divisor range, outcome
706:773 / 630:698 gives 0.85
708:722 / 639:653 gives 0.75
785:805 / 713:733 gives 1.28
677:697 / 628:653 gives 0.91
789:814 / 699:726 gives 1.24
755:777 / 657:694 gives 0.90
